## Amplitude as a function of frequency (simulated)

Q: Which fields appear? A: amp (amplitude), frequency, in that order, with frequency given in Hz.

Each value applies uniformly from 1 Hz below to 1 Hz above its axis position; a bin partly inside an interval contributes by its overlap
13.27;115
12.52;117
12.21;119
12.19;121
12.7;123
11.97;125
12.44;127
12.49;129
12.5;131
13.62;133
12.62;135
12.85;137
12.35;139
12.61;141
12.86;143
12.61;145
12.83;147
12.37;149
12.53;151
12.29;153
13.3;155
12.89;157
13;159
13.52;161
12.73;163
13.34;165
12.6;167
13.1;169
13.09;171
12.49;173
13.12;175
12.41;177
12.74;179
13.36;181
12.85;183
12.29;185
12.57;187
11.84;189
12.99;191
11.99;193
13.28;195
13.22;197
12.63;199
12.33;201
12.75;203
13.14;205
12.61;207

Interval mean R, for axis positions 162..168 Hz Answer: 12.9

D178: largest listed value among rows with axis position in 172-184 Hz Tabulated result 13.36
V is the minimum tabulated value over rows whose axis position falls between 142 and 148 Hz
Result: 12.61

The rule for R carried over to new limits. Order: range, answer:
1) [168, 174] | 12.9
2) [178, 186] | 12.8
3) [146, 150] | 12.6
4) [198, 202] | 12.5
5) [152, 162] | 13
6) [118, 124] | 12.4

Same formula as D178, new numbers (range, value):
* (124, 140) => 13.62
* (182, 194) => 12.99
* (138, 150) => 12.86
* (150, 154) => 12.53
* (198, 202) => 12.63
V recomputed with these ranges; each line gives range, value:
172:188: 12.29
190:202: 11.99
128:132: 12.49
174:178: 12.41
